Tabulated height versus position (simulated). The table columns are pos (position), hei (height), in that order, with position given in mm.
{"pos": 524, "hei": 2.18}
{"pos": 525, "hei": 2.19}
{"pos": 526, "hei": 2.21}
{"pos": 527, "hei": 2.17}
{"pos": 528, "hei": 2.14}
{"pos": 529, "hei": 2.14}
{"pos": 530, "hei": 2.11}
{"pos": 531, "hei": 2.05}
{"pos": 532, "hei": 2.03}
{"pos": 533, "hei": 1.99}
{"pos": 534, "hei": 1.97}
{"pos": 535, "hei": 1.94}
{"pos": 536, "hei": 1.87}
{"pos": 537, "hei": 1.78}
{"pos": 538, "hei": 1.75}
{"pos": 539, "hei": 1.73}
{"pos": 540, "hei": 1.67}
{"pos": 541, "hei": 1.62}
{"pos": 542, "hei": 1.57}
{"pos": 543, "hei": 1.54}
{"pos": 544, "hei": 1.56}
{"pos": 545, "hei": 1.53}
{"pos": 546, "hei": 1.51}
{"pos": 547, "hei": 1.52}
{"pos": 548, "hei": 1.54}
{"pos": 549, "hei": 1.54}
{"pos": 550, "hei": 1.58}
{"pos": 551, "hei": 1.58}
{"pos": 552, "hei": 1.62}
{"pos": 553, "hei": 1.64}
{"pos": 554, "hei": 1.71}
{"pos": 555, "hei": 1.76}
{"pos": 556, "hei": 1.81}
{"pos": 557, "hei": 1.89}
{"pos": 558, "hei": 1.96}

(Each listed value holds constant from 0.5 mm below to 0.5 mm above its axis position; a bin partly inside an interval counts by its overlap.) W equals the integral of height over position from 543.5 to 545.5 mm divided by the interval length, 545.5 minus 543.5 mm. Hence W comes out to 1.54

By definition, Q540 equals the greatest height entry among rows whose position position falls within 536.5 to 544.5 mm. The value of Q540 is 1.78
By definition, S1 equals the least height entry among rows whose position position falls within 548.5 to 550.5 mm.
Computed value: 1.54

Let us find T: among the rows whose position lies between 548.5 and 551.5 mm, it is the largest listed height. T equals 1.58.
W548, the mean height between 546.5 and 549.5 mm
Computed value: 1.53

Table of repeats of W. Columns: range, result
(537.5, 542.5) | 1.67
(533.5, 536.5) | 1.93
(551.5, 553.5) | 1.63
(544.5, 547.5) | 1.52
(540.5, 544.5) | 1.57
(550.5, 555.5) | 1.66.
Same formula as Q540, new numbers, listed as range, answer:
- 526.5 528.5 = 2.17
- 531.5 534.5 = 2.03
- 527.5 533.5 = 2.14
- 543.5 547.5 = 1.56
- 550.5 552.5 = 1.62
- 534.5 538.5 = 1.94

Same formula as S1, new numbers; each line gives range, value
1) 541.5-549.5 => 1.51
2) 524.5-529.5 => 2.14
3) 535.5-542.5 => 1.57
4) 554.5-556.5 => 1.76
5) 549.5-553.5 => 1.58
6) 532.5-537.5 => 1.78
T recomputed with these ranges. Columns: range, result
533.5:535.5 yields 1.97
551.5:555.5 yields 1.76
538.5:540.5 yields 1.73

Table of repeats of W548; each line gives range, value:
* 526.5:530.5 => 2.14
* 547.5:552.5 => 1.57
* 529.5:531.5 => 2.08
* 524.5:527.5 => 2.19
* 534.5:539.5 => 1.81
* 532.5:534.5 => 1.98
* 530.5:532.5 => 2.04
